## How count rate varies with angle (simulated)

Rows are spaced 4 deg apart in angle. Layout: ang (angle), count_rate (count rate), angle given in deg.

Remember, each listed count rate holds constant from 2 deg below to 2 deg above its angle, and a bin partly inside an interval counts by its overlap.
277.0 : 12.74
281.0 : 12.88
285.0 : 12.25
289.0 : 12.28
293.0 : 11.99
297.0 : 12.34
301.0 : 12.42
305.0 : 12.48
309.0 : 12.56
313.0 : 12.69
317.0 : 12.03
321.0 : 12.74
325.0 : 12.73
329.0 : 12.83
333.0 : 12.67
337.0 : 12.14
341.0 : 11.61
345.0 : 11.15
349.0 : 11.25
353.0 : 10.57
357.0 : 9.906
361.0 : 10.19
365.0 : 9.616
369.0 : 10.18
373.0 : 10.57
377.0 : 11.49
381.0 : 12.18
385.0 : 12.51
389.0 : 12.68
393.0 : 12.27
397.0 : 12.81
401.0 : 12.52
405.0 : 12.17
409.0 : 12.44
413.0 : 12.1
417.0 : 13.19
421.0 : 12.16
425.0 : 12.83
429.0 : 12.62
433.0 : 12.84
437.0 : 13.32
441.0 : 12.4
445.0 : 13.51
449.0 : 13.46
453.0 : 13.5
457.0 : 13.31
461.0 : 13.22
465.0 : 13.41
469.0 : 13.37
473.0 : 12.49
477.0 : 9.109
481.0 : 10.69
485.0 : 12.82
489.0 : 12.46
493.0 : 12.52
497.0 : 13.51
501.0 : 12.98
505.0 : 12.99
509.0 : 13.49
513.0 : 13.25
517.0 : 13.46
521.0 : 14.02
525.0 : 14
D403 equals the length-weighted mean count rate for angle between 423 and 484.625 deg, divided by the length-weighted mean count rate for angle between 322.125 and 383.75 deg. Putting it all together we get 1.1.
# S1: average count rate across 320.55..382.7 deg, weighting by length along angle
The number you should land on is 11.3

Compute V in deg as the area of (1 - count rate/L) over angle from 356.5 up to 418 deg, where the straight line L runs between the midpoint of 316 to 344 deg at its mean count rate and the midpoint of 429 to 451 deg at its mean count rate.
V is 5.0 deg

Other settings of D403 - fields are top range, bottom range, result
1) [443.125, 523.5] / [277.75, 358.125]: 1.06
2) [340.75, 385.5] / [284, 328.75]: 0.87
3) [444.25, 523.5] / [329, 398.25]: 1.13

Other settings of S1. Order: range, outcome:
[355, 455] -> 12.1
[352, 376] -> 10.2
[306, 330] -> 12.6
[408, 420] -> 12.6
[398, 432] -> 12.5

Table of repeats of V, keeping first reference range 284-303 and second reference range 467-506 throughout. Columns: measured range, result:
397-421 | -0.4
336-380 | 5.3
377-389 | 0.0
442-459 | -1.5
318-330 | -0.4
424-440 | -0.8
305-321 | -0.3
